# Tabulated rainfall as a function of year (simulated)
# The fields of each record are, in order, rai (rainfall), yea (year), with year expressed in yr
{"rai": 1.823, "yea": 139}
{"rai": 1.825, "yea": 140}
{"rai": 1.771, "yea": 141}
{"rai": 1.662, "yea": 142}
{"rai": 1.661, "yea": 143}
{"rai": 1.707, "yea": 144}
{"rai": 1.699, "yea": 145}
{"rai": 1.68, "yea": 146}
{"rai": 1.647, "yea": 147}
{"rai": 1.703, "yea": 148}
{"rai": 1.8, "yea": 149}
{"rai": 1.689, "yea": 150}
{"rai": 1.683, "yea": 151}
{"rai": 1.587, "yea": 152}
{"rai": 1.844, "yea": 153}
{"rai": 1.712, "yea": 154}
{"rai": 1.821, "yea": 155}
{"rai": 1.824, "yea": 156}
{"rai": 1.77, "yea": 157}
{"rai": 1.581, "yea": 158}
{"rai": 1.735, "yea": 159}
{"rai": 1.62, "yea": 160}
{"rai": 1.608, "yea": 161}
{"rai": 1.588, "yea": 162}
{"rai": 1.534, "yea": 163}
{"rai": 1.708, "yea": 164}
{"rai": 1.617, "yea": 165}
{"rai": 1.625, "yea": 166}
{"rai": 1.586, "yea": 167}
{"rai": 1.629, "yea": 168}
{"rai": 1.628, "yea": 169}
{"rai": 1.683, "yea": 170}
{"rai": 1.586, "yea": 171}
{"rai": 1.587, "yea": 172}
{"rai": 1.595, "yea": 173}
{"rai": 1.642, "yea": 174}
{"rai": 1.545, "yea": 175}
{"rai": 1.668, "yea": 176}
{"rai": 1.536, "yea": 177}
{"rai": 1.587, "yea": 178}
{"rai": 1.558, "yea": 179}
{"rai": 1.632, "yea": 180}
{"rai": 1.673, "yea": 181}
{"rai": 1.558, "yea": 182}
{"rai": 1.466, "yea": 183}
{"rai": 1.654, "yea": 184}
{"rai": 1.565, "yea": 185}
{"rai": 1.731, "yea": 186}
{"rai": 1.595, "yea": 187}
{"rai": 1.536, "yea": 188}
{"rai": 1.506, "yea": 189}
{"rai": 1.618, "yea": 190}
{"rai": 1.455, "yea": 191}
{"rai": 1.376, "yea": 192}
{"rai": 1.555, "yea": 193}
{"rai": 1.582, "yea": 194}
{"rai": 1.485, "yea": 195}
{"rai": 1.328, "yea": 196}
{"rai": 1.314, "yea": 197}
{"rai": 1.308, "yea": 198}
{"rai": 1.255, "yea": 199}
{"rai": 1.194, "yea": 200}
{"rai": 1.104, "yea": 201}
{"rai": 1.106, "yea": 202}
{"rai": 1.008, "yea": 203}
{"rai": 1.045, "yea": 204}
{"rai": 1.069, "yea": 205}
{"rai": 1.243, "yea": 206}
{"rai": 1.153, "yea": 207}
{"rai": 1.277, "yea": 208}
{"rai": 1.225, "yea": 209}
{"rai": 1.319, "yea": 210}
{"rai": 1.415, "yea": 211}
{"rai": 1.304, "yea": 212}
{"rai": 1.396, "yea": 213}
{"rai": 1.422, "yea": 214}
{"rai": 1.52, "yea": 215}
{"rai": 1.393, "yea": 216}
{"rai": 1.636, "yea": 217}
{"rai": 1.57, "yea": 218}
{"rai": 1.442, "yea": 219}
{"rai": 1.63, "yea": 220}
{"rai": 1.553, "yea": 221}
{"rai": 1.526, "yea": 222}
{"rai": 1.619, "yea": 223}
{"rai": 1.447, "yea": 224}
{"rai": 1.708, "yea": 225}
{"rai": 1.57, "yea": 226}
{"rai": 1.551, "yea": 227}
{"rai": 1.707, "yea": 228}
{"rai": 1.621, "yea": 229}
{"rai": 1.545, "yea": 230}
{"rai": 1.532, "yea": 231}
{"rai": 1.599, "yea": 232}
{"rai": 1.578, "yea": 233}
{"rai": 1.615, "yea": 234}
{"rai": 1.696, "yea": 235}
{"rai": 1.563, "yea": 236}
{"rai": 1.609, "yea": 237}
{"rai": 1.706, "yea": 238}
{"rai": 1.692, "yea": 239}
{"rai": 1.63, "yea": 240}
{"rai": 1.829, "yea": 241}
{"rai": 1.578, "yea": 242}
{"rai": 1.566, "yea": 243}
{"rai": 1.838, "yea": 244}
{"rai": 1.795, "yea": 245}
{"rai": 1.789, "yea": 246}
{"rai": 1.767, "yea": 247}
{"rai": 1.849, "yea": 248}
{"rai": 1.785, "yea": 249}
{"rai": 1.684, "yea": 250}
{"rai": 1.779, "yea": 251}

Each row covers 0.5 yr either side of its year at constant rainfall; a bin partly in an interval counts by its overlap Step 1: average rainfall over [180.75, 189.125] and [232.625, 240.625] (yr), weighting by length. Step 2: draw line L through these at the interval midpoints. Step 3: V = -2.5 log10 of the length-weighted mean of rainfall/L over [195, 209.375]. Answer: 0.32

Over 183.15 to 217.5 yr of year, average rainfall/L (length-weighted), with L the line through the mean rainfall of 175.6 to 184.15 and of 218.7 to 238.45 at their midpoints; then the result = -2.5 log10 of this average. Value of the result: 0.16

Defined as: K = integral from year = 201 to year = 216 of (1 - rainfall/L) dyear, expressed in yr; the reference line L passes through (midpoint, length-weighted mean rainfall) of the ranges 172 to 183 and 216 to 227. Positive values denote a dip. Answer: 3.1 yr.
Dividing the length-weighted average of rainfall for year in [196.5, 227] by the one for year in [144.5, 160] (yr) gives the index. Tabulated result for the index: 0.79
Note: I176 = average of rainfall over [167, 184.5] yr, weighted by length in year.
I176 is 1.6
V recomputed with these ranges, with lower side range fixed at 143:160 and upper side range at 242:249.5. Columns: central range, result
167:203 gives 0.15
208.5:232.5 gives 0.16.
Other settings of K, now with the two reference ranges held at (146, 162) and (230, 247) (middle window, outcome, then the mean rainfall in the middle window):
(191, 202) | 2.22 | 1.34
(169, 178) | 0.47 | 1.61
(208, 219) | 1.71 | 1.41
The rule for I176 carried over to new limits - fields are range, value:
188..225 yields 1.38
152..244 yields 1.53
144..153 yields 1.7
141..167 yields 1.68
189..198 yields 1.46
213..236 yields 1.56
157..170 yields 1.63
